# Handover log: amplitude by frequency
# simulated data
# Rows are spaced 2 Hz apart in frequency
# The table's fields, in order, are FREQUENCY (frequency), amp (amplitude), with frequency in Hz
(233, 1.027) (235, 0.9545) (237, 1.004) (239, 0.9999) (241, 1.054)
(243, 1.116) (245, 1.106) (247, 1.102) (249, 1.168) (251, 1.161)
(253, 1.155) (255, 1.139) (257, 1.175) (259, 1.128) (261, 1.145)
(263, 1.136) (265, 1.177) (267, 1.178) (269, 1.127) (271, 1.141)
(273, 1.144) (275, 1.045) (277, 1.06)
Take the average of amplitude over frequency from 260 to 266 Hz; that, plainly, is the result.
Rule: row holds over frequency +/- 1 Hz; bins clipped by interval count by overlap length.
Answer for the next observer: 1.15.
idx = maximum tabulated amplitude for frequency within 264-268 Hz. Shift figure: 1.178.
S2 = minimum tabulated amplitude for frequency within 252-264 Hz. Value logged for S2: 1.128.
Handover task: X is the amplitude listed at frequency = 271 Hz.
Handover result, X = 1.141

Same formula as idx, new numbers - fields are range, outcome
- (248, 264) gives 1.175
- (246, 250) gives 1.168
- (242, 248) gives 1.116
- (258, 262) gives 1.145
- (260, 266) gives 1.177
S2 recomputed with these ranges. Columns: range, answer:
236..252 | 0.9999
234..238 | 0.9545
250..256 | 1.139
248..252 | 1.161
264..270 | 1.127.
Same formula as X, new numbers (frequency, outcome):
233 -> 1.027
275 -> 1.045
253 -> 1.155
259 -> 1.128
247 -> 1.102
